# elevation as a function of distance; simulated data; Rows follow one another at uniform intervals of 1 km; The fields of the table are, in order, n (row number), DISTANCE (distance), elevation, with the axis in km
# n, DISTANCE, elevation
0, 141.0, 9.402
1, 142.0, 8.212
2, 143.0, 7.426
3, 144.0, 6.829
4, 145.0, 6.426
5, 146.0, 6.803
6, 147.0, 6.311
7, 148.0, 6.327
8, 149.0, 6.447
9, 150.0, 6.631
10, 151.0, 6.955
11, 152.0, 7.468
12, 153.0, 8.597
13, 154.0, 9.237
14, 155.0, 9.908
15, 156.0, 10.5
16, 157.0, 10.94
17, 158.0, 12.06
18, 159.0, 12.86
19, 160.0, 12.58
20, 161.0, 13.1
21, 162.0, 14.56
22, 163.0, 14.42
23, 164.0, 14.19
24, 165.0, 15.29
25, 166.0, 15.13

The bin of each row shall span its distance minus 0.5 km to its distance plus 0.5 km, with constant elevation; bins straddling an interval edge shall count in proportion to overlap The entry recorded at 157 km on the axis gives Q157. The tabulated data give 10.94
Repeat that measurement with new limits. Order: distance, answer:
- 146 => 6.803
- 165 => 15.29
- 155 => 9.908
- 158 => 12.06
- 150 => 6.631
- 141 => 9.402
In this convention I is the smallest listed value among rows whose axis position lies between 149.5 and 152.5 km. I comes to 6.631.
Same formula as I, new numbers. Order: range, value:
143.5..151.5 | 6.311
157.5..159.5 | 12.06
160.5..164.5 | 13.1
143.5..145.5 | 6.426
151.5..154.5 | 7.468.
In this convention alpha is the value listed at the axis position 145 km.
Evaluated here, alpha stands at 6.426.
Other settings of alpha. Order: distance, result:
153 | 8.597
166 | 15.13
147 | 6.311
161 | 13.1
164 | 14.19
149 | 6.447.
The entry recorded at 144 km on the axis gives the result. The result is 6.829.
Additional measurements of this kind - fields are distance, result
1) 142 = 8.212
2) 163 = 14.42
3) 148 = 6.327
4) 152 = 7.468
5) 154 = 9.237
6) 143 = 7.426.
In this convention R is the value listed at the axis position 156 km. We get 10.5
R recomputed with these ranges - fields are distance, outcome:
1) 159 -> 12.86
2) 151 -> 6.955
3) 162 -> 14.56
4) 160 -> 12.58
